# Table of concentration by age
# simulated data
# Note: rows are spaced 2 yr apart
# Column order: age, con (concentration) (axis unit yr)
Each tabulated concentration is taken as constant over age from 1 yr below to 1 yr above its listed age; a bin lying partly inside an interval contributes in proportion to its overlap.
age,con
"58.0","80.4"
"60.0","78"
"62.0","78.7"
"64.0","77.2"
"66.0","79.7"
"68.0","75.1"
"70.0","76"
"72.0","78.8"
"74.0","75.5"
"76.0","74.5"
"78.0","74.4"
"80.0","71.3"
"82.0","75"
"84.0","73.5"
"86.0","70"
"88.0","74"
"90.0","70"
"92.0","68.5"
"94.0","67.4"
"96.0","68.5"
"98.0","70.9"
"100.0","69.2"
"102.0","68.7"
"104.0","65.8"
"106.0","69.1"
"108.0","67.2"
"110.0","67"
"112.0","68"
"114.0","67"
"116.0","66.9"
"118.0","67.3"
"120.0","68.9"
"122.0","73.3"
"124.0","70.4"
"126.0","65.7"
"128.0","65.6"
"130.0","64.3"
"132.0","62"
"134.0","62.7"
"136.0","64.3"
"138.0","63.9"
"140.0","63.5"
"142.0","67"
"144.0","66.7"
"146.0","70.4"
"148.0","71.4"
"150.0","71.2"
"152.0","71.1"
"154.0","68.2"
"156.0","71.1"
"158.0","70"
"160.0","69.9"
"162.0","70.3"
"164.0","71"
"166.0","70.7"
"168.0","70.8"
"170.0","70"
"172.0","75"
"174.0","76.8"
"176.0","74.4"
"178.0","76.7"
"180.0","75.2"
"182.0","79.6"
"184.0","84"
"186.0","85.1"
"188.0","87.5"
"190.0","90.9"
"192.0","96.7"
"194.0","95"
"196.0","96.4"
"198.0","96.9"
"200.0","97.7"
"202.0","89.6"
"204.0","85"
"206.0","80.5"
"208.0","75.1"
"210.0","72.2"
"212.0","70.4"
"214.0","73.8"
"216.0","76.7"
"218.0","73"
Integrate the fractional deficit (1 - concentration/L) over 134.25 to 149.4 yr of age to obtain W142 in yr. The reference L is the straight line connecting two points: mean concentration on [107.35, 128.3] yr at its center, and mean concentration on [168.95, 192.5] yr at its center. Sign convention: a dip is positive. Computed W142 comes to 1.3 yr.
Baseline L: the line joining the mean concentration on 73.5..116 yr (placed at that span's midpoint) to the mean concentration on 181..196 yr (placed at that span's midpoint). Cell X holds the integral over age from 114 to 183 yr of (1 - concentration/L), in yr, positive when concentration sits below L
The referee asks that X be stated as 9.65 yr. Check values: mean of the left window 70.1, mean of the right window 88.9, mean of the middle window 69.6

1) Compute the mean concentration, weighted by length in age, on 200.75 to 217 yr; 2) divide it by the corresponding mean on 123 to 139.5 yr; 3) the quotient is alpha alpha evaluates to 1.21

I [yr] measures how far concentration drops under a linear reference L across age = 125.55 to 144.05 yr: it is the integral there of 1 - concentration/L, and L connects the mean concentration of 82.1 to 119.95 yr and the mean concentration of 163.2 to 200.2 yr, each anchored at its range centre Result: 2.52 yr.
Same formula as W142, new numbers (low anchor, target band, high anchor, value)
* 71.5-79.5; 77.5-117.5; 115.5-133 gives 1.18 yr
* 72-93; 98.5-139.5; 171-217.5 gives 5.02 yr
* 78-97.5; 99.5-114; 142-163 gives 0.61 yr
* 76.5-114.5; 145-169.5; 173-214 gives 2.57 yr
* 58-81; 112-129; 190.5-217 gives 2.48 yr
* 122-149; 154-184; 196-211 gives 1.13 yr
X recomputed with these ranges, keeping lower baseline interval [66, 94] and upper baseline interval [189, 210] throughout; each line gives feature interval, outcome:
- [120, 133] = 2.07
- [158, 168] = 1.68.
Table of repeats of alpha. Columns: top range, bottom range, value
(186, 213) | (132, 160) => 1.29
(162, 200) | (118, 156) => 1.22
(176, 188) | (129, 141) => 1.26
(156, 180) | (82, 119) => 1.05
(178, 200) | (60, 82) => 1.16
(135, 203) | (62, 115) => 1.07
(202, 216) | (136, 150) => 1.15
